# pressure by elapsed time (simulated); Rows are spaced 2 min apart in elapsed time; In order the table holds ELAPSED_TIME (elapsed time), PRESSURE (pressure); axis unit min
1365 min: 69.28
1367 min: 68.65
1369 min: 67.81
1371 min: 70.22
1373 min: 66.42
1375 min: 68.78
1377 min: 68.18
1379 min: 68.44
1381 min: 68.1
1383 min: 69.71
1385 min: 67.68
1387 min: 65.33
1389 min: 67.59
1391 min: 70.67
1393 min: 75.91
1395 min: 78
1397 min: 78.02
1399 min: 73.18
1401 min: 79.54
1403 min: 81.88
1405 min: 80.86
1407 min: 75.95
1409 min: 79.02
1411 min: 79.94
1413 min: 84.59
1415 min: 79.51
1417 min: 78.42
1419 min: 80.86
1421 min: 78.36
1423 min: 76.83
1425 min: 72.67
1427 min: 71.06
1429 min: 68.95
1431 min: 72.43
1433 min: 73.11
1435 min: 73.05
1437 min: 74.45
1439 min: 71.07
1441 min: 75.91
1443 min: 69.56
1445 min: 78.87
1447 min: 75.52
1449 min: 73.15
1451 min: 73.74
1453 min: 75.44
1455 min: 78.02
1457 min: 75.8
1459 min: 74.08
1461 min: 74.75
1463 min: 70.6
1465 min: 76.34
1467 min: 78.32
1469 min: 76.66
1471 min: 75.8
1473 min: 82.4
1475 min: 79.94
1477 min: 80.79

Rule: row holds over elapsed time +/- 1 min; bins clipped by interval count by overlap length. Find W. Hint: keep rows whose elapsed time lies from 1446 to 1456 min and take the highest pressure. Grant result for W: 78.02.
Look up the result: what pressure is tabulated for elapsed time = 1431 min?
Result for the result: 72.43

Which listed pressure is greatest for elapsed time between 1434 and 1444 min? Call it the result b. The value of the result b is 75.91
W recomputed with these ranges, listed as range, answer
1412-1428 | 84.59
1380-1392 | 70.67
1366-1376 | 70.22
